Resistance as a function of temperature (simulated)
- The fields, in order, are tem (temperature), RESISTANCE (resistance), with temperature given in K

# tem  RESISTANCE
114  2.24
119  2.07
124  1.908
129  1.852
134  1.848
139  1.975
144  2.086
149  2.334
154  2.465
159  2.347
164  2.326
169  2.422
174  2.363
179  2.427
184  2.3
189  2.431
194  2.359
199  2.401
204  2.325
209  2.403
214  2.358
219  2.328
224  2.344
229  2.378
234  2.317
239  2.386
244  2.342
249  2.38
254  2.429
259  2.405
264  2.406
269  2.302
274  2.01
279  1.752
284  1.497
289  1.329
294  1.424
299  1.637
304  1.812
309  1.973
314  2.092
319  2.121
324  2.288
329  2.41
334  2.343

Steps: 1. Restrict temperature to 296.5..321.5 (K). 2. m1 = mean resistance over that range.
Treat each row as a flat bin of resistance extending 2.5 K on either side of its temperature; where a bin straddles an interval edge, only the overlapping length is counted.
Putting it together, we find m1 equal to 1.93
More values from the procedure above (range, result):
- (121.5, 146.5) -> 1.93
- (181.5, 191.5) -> 2.37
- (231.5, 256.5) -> 2.37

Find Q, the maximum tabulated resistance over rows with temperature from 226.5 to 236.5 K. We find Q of 2.378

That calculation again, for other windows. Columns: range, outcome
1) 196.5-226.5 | 2.403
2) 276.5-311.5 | 1.973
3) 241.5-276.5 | 2.429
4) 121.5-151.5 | 2.334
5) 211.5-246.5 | 2.386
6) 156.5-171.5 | 2.422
